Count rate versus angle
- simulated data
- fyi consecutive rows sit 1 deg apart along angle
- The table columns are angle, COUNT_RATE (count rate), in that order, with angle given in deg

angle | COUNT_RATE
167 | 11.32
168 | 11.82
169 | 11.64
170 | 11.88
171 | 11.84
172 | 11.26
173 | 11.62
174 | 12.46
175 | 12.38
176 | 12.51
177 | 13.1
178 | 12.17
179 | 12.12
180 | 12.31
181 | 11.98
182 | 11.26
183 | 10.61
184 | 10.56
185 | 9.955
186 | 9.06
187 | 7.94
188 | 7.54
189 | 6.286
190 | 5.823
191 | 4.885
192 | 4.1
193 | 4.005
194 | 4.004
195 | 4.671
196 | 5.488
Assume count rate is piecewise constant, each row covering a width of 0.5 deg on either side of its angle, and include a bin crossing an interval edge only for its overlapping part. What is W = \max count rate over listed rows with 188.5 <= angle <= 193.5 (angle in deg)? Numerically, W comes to 6.286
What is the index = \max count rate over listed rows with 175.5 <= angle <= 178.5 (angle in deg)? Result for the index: 13.1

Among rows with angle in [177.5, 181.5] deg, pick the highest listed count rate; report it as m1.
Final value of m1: 12.31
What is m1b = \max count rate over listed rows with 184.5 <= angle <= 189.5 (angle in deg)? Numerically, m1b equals 9.955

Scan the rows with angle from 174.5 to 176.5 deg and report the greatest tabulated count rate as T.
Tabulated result 12.51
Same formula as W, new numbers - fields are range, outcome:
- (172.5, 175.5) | 12.46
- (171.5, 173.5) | 11.62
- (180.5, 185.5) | 11.98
